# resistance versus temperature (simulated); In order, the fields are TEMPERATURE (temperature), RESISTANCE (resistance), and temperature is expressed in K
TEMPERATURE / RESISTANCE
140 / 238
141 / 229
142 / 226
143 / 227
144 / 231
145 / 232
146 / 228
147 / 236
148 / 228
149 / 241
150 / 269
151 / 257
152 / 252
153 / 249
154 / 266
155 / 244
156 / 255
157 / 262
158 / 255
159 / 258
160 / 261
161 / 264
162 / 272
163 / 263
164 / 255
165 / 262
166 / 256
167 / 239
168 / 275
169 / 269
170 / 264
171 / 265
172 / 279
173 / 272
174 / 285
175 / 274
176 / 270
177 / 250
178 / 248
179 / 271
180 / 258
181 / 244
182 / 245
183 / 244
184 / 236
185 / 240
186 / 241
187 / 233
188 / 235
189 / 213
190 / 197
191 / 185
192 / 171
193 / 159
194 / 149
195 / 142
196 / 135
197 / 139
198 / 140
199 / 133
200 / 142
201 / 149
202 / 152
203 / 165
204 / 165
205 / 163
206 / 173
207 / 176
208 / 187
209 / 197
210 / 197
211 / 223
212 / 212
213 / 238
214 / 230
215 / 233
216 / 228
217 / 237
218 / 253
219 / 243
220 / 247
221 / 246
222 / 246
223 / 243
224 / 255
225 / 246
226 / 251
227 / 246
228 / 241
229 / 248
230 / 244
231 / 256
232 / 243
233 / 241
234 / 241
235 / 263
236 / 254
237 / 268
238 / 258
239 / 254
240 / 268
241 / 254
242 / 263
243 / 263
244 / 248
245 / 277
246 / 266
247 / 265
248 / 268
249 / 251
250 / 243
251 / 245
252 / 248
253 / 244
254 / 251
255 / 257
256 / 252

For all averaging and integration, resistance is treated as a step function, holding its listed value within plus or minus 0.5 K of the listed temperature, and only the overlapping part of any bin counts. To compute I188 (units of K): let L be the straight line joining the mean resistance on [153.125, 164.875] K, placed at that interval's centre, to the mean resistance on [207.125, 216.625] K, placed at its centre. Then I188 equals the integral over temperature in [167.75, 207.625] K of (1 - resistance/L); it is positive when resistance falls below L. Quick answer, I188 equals 4.4 K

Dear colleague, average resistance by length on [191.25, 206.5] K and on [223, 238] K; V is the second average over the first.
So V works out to 1.64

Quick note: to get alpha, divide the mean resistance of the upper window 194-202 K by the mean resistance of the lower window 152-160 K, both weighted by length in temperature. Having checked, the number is 0.6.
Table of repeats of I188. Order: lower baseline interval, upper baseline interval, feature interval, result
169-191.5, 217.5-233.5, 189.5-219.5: 7.72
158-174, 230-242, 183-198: 4.01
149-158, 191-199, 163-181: -4.88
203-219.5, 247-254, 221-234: -1.18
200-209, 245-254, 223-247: -3.00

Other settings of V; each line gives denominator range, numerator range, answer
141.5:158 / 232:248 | 1.06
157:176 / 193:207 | 0.57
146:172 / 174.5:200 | 0.81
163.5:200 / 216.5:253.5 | 1.12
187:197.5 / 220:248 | 1.45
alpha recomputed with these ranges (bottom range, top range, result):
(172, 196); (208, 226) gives 1.02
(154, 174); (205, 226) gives 0.86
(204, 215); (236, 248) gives 1.31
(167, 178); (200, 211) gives 0.65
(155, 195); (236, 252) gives 1.06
